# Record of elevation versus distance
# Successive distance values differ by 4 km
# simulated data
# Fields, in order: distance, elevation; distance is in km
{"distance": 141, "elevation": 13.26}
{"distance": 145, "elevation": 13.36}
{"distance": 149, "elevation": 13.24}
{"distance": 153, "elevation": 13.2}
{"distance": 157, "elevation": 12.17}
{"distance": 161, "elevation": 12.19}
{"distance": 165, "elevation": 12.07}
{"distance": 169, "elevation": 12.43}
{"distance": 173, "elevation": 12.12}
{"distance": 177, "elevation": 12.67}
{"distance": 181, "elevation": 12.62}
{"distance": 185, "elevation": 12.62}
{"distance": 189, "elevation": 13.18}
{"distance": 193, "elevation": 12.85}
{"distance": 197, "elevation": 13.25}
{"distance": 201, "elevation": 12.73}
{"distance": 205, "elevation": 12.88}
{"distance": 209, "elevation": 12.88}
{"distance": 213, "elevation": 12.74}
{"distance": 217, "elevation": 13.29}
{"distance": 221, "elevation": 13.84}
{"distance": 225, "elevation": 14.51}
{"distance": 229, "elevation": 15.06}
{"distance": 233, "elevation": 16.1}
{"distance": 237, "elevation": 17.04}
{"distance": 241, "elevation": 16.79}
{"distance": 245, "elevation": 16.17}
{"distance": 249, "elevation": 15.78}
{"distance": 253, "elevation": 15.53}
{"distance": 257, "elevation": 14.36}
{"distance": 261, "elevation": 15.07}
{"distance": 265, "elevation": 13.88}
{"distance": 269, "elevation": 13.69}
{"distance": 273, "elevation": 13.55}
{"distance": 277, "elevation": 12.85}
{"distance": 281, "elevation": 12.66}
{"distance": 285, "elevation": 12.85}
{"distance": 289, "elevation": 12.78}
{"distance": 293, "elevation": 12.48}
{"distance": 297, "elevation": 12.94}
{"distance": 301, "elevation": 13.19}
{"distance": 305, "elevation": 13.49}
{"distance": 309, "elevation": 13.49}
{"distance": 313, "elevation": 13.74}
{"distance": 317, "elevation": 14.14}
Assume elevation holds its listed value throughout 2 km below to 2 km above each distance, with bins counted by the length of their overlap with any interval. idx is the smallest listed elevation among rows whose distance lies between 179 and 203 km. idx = 12.62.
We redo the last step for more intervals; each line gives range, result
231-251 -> 15.78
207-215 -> 12.74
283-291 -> 12.78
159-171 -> 12.07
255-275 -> 13.55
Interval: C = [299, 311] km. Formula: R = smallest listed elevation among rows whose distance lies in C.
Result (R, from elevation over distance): 13.19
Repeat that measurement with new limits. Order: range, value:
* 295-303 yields 12.94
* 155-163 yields 12.17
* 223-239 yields 14.51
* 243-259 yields 14.36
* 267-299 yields 12.48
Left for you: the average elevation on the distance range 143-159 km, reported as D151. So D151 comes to 13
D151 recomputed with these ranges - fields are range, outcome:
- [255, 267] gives 14.4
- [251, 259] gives 14.9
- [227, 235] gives 15.6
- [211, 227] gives 13.6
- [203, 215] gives 12.8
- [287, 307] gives 13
